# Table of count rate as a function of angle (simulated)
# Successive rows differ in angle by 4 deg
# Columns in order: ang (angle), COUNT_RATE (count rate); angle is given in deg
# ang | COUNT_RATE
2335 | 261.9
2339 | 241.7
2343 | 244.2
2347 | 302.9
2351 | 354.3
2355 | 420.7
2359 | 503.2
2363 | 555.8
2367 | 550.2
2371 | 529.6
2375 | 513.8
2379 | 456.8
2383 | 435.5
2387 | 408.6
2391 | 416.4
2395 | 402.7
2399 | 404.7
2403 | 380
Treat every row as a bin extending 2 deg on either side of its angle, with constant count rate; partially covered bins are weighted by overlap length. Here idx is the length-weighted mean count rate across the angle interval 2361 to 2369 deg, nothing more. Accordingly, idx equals 553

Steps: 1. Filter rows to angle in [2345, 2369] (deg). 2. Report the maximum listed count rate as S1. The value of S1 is 555.8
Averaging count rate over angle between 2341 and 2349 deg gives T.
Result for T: 274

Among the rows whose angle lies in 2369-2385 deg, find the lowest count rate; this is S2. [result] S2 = 435.5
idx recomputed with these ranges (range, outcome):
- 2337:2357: 313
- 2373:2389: 454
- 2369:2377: 522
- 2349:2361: 426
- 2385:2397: 409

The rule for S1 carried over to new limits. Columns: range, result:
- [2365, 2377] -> 550.2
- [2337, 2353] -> 354.3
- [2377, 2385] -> 456.8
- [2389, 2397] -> 416.4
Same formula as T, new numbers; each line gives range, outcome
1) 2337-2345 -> 243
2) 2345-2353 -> 329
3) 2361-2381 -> 521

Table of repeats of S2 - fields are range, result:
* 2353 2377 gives 420.7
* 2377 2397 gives 402.7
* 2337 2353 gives 241.7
